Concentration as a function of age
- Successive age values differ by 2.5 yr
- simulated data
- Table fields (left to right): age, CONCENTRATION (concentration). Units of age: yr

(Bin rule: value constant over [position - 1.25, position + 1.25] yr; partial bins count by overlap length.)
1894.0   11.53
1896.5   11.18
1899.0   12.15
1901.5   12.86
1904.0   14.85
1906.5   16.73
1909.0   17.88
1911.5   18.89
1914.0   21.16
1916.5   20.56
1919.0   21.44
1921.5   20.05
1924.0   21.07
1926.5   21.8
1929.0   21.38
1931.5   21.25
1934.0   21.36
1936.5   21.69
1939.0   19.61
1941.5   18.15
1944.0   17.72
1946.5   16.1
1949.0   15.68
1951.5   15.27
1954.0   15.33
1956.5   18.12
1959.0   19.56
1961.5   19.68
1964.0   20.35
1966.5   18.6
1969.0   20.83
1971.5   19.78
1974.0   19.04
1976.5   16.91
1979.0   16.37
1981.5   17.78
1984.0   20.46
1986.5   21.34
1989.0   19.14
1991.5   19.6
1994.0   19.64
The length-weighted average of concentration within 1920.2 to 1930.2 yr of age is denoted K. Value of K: 21.1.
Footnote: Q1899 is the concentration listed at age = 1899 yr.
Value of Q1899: 12.15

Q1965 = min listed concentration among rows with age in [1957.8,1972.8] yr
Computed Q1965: 18.6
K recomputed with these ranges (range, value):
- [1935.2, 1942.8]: 19.8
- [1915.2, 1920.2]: 21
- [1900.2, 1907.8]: 14.8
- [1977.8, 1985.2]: 18.2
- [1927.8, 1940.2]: 21.1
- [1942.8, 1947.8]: 16.9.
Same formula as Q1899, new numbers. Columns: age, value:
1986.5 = 21.34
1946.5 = 16.1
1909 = 17.88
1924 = 21.07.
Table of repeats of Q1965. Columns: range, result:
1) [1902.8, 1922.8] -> 14.85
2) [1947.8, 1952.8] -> 15.27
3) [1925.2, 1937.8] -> 21.25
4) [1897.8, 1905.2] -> 12.15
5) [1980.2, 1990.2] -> 17.78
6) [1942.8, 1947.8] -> 16.1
